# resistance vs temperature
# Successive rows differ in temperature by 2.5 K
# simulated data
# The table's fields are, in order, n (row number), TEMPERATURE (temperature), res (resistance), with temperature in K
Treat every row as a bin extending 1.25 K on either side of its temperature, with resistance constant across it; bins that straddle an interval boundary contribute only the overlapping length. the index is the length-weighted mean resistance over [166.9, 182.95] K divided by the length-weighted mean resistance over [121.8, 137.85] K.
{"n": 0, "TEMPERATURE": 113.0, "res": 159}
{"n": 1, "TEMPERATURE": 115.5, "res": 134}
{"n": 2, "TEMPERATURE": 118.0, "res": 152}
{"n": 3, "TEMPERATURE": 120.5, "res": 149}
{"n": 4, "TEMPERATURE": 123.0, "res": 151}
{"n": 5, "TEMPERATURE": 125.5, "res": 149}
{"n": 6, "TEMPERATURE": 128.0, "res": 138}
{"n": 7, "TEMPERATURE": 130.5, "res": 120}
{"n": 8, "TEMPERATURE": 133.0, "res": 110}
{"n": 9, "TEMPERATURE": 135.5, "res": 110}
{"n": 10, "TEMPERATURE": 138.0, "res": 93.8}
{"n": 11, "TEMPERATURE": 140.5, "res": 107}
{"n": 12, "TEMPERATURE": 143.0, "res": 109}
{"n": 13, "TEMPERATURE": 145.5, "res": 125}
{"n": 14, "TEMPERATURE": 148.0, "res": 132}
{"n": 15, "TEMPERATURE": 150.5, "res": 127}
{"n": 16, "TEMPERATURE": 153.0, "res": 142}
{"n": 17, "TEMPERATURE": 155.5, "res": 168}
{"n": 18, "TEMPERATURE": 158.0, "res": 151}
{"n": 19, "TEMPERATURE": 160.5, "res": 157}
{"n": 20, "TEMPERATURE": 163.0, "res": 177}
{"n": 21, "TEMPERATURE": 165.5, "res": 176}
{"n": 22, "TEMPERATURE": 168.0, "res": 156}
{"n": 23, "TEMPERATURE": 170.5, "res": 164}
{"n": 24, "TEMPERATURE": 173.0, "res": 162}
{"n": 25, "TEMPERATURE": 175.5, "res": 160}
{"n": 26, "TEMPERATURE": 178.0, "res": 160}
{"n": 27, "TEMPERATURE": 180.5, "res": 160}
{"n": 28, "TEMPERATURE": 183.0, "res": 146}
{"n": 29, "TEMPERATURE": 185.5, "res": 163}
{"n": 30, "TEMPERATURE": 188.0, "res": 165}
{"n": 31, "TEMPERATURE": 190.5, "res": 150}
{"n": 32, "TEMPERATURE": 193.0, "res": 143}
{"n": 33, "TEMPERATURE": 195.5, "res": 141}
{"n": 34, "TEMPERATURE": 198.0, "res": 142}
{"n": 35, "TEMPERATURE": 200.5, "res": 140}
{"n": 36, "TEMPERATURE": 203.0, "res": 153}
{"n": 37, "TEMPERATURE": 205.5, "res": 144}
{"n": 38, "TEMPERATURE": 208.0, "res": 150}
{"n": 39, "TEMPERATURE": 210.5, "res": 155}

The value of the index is 1.25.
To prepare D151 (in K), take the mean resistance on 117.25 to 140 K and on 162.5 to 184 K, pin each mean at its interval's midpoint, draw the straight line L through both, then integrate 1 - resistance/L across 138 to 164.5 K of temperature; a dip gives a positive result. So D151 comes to 1.6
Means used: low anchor 129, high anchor 162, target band 138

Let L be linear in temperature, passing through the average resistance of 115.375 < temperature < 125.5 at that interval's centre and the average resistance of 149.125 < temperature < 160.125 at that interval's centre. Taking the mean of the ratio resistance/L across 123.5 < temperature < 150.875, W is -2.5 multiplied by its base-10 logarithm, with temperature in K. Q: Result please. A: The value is 0.22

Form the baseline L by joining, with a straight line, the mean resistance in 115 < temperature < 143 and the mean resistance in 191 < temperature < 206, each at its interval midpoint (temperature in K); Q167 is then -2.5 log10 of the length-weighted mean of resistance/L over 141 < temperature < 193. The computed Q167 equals -0.112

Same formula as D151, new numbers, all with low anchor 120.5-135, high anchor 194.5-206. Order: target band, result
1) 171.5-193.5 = -2.4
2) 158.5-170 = -2.2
